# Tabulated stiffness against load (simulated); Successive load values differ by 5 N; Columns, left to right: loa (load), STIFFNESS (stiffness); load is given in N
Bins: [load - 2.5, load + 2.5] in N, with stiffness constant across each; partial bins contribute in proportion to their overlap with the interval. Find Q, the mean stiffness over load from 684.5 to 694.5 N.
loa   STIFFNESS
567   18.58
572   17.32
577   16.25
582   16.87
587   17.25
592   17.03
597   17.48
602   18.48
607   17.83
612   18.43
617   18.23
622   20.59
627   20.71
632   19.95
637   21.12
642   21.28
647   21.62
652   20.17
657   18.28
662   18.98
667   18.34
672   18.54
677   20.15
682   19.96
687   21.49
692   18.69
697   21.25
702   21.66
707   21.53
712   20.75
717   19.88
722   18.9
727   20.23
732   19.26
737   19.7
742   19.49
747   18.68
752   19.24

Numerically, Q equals 20.1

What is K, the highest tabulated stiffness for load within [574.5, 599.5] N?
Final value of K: 17.48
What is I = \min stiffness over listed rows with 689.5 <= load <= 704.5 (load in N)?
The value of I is 18.69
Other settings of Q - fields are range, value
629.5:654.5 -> 20.8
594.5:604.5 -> 18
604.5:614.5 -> 18.1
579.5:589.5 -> 17.1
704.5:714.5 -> 21.1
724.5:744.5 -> 19.7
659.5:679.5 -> 19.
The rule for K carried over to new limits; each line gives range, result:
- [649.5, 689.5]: 21.49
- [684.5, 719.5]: 21.66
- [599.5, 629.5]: 20.71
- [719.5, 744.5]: 20.23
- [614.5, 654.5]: 21.62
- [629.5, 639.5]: 21.12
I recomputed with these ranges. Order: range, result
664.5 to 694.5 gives 18.34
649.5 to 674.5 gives 18.28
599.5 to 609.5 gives 17.83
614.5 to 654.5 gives 18.23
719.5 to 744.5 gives 18.9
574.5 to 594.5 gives 16.25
